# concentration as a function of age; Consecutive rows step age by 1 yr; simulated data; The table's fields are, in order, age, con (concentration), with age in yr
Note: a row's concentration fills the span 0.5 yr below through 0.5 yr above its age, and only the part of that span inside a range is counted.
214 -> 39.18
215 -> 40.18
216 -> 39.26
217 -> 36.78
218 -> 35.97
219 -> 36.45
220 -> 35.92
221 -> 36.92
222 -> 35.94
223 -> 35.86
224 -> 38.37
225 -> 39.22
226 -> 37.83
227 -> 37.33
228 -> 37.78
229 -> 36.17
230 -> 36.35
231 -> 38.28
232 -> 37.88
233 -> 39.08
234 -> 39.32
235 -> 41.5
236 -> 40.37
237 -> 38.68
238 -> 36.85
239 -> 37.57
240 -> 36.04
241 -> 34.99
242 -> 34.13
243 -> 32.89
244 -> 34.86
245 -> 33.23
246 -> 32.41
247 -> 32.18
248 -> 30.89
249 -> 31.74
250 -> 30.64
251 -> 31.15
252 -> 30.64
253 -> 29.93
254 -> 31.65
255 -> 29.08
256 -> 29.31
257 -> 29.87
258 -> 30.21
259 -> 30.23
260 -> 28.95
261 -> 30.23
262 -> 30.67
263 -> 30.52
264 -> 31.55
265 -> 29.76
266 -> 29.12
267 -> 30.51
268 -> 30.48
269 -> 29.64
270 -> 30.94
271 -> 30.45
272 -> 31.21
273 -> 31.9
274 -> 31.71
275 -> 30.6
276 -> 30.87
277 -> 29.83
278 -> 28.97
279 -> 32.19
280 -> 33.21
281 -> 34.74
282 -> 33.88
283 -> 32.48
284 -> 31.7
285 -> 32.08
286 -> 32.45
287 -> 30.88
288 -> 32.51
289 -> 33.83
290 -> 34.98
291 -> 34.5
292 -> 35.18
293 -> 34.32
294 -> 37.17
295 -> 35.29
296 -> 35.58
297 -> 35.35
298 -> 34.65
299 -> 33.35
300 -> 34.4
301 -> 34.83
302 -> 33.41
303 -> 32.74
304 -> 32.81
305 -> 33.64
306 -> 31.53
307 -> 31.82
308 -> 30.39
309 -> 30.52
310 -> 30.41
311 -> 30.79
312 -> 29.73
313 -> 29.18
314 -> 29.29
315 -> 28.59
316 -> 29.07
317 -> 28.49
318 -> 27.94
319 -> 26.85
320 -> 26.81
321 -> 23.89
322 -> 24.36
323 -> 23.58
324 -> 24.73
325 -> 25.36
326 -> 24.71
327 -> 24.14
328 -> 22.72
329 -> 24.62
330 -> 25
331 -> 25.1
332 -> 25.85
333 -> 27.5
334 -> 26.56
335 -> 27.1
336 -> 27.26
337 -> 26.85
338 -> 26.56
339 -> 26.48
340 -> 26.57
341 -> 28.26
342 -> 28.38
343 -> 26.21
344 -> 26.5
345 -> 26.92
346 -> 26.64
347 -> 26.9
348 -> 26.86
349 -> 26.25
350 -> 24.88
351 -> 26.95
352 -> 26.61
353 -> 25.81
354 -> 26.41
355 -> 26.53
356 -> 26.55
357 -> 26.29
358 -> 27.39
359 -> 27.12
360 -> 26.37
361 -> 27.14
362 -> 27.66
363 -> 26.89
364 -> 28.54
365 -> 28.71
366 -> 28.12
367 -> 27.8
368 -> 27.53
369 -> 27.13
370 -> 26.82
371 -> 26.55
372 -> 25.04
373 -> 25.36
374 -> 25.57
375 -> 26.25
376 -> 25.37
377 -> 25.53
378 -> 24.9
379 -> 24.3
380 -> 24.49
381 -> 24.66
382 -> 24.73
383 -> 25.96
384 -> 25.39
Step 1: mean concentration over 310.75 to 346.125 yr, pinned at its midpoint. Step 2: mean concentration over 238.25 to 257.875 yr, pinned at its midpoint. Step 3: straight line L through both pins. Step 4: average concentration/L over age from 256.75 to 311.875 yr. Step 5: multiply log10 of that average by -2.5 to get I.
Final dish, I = -0.09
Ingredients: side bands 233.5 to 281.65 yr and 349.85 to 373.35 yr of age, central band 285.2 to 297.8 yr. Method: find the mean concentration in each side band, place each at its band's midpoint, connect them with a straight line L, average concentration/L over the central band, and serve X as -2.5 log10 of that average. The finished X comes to -0.13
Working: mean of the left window 32.3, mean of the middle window 34.3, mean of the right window 26.9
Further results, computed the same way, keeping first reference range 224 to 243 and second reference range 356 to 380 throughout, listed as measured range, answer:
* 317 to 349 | 0.13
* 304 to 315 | 0.02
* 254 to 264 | 0.18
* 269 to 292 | 0.05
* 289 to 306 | -0.07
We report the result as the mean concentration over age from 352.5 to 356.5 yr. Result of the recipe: 26.3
